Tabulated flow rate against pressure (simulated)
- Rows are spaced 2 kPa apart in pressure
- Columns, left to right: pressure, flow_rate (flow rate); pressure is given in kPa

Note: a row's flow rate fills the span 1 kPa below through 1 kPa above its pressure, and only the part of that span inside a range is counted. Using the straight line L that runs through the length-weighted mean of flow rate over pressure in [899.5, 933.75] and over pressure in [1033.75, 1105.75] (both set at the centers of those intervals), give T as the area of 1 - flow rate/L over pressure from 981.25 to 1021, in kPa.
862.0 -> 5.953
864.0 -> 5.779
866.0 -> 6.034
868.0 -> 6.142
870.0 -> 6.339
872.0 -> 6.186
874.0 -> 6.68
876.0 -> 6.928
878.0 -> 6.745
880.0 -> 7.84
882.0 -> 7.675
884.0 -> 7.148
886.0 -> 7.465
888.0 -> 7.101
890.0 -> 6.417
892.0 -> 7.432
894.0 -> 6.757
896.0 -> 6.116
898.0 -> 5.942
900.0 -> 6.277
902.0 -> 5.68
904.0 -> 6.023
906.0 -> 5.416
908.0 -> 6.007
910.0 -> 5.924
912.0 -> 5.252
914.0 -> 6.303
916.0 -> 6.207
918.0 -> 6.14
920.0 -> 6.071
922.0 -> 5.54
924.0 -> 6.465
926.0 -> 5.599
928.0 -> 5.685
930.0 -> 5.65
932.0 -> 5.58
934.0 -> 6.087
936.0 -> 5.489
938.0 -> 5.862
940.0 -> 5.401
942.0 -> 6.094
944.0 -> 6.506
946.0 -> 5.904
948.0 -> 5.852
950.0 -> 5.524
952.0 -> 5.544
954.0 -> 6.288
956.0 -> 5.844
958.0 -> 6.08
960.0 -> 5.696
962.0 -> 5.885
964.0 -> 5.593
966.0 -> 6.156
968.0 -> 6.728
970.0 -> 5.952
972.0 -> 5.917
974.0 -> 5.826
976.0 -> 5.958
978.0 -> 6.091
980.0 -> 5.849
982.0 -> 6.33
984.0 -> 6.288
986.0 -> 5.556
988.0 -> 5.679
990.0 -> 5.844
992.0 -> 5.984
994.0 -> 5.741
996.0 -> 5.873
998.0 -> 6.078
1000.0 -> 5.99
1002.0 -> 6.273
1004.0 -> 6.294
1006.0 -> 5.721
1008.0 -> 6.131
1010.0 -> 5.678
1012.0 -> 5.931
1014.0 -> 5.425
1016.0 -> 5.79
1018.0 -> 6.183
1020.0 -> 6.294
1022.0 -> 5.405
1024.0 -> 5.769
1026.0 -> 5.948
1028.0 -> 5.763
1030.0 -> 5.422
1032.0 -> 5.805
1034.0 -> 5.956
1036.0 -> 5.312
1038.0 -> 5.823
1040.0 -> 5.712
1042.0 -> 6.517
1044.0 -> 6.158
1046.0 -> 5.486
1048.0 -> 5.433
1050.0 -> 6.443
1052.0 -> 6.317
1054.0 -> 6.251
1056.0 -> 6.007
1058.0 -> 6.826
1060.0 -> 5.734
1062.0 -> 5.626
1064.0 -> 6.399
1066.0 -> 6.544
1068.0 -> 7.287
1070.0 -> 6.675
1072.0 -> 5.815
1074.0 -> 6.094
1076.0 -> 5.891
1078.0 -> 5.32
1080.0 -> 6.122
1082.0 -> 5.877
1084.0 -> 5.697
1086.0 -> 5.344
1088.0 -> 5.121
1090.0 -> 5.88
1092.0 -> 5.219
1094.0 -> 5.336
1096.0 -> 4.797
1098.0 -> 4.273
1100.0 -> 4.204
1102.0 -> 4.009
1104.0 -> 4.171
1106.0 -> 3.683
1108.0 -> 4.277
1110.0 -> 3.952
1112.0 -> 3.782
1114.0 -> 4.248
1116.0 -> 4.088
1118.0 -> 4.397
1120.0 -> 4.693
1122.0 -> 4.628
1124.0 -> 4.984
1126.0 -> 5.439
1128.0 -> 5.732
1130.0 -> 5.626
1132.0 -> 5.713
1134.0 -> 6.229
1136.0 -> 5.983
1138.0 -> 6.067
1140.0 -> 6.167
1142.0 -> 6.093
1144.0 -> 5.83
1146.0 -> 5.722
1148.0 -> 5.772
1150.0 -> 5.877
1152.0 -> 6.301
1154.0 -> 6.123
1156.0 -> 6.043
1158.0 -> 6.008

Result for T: -1.25 kPa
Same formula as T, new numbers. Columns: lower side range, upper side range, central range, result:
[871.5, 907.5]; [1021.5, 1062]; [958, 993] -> 1.50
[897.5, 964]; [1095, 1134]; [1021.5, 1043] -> -2.52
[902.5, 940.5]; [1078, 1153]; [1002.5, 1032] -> -1.82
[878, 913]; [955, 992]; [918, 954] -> 2.23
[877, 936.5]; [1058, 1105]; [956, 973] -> 0.14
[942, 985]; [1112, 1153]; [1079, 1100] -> 1.02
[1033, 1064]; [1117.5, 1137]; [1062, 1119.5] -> 5.16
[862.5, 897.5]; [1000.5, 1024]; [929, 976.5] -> 2.93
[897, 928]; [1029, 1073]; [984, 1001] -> 0.38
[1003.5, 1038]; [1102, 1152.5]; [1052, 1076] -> -3.22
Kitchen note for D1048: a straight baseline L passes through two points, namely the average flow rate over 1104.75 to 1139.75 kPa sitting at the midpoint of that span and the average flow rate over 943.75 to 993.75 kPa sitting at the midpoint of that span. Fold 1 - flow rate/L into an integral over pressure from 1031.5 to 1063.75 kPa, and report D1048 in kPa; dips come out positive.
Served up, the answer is -3.3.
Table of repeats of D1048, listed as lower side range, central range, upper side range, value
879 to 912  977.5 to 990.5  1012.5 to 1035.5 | 0.16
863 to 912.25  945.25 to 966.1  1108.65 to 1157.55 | 1.13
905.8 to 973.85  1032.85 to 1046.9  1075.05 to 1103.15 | -1.08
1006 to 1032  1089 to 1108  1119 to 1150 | 3.67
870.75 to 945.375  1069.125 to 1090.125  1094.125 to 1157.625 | -1.63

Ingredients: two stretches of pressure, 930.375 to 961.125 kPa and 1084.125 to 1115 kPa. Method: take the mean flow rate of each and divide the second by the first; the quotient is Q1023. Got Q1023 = 0.8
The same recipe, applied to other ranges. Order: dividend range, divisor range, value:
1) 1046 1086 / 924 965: 1.05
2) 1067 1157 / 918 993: 0.91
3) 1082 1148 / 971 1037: 0.86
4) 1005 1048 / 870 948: 0.93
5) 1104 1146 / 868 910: 0.77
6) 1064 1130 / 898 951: 0.88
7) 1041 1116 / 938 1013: 0.92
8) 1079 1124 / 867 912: 0.72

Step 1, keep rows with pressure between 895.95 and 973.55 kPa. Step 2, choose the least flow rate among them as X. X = 5.252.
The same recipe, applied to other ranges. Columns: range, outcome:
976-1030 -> 5.405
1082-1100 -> 4.204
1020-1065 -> 5.312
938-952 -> 5.401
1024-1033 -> 5.422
